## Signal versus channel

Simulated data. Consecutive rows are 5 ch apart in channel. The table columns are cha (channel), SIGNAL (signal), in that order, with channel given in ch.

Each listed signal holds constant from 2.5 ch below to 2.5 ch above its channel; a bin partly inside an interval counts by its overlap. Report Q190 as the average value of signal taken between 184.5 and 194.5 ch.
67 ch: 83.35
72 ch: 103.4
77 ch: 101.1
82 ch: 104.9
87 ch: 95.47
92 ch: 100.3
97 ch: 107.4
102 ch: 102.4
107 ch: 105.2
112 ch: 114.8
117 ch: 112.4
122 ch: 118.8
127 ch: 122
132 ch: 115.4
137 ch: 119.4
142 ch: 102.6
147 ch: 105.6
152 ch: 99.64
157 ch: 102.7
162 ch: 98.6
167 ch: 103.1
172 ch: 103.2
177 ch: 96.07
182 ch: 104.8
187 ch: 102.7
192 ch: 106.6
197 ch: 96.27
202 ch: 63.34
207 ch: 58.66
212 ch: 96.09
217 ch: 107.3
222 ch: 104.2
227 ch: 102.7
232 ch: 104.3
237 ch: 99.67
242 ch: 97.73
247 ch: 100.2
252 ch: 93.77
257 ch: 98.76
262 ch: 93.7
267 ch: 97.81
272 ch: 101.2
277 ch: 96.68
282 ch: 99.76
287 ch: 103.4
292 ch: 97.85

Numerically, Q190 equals 105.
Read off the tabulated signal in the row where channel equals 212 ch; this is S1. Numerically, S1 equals 96.09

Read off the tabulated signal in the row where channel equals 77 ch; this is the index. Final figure 101.1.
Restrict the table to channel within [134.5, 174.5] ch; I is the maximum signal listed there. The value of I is 119.4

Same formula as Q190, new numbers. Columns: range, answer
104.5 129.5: 115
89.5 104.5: 103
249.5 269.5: 96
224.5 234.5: 104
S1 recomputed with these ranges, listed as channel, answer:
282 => 99.76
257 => 98.76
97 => 107.4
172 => 103.2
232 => 104.3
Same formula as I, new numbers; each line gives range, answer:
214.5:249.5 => 107.3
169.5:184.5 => 104.8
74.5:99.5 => 107.4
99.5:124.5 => 118.8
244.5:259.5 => 100.2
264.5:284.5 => 101.2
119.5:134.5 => 122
